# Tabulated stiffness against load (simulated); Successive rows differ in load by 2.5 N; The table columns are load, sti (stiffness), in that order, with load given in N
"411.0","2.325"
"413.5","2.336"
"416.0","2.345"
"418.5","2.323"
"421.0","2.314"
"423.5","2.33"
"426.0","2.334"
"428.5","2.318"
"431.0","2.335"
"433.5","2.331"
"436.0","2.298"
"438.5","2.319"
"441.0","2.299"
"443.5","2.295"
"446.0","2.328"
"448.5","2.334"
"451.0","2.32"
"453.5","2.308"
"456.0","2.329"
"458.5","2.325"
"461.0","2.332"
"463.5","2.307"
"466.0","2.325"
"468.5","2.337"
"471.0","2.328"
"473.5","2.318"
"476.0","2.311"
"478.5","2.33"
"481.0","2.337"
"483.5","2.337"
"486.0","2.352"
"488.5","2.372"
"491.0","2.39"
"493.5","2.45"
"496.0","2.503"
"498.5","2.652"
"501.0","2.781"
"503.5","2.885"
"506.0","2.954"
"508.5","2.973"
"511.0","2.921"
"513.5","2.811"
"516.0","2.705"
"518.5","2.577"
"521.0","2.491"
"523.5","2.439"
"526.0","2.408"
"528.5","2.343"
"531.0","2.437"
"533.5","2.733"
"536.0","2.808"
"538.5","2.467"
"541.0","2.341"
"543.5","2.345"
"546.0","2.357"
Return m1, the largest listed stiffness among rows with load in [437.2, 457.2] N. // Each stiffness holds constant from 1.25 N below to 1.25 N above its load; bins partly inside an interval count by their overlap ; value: 2.334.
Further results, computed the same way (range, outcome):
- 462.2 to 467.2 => 2.325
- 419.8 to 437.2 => 2.335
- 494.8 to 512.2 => 2.973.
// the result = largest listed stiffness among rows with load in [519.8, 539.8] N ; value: 2.808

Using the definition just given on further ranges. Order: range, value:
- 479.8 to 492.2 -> 2.39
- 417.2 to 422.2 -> 2.323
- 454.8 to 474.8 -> 2.337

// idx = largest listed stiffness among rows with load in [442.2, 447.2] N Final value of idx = 2.328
